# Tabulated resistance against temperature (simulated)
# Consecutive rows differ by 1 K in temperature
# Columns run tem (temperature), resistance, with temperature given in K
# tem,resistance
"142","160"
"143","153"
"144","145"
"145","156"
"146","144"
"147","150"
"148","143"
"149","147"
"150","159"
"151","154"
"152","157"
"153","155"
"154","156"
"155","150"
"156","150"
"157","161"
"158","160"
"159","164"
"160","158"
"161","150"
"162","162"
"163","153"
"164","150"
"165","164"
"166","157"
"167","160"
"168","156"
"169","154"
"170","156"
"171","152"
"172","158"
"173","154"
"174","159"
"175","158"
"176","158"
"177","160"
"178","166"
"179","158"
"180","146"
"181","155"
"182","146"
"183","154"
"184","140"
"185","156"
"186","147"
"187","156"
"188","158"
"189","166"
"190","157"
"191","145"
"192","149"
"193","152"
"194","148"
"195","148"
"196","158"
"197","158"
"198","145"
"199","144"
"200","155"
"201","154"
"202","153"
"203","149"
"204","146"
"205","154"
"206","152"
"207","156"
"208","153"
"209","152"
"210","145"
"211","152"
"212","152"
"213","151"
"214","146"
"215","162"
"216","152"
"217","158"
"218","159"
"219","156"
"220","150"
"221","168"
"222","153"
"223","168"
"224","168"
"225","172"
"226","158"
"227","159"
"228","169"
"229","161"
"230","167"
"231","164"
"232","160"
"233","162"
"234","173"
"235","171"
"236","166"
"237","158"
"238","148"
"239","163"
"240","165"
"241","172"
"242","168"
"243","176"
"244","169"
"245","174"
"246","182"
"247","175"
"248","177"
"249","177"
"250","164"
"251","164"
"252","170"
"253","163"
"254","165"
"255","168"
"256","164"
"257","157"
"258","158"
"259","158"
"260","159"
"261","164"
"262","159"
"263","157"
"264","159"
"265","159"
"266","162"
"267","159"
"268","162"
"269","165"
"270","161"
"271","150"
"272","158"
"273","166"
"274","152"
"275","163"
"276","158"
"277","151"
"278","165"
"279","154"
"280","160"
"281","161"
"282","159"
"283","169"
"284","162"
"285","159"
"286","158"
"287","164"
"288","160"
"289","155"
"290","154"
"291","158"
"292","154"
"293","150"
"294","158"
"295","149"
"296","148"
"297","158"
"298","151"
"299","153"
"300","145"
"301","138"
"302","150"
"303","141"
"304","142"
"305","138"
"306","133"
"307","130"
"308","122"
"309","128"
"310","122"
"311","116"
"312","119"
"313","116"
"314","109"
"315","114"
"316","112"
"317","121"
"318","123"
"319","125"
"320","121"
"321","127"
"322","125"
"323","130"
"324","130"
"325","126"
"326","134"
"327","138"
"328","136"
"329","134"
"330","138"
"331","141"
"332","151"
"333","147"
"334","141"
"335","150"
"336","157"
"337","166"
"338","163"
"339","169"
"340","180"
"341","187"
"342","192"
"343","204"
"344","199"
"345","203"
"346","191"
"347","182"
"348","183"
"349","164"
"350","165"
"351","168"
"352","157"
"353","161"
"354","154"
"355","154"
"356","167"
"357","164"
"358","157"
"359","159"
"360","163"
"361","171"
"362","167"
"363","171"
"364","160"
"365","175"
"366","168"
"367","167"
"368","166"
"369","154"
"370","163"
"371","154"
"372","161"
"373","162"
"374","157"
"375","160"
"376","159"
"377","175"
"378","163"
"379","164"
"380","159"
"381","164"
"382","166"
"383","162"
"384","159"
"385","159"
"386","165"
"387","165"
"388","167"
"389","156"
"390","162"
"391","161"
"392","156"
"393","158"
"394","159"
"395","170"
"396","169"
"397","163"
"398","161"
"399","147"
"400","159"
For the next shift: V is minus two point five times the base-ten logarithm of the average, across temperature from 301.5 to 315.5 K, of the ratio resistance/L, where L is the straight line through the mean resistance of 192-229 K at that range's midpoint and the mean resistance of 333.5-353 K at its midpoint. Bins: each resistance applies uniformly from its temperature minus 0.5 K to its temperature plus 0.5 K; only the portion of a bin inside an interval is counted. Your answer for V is 0.31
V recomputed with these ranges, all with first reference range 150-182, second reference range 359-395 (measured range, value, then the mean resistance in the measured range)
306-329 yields 0.28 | 124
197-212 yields 0.05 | 151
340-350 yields -0.16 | 188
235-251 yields -0.07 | 169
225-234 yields -0.04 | 164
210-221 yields 0.03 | 154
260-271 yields 0.00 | 160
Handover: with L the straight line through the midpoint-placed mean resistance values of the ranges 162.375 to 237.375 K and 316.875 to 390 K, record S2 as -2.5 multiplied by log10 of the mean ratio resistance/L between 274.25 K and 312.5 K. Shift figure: 0.06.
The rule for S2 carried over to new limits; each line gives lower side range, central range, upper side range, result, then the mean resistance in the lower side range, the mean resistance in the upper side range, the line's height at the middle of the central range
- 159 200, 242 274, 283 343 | -0.11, 154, 143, 148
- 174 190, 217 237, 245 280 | -0.03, 155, 163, 159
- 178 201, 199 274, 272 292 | -0.04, 152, 159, 156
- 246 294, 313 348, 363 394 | 0.09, 161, 162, 162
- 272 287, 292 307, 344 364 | 0.11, 160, 169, 162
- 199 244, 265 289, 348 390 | 0.00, 159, 163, 160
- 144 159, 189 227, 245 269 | 0.04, 153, 165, 159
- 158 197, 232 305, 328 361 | 0.00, 155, 166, 161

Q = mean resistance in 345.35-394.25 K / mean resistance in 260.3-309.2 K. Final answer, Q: 1.07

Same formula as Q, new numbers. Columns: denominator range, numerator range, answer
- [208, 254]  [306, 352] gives 0.90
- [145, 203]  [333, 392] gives 1.08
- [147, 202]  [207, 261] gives 1.05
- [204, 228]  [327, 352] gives 1.06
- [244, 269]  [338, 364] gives 1.05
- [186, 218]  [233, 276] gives 1.08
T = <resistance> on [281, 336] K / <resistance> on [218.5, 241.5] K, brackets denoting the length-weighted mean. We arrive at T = 0.9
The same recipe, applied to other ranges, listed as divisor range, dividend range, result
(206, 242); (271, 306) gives 0.97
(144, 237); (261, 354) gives 0.97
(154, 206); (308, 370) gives 0.99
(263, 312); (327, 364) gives 1.09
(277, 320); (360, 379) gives 1.15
